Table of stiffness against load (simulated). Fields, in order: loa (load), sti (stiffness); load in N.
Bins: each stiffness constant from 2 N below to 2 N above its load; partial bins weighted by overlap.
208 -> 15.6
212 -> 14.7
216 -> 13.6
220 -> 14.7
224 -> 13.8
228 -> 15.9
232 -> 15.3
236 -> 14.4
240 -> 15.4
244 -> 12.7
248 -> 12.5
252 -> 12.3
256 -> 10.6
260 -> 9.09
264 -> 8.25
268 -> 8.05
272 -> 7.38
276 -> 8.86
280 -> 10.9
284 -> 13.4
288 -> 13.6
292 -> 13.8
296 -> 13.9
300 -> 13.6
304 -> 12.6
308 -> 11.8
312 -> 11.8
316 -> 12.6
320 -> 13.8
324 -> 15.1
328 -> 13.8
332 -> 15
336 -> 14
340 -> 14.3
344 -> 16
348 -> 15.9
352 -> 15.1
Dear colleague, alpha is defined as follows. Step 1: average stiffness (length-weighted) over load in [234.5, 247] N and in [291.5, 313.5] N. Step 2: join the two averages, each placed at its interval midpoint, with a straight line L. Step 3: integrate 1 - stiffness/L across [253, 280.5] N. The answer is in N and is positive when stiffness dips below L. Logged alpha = 9.2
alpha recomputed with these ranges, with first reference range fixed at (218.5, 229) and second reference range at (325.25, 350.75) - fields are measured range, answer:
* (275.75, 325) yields 6.5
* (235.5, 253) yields 1.5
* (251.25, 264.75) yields 4.3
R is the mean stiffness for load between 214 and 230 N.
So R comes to 14.5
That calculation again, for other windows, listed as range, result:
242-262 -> 11.4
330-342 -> 14.4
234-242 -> 14.9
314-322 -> 13.2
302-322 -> 12.5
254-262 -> 9.84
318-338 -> 14.3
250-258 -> 11.4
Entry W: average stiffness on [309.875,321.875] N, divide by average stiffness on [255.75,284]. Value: 1.38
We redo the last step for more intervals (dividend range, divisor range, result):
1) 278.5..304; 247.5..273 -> 1.37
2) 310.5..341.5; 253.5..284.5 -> 1.47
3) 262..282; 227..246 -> 0.59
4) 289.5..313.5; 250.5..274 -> 1.41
